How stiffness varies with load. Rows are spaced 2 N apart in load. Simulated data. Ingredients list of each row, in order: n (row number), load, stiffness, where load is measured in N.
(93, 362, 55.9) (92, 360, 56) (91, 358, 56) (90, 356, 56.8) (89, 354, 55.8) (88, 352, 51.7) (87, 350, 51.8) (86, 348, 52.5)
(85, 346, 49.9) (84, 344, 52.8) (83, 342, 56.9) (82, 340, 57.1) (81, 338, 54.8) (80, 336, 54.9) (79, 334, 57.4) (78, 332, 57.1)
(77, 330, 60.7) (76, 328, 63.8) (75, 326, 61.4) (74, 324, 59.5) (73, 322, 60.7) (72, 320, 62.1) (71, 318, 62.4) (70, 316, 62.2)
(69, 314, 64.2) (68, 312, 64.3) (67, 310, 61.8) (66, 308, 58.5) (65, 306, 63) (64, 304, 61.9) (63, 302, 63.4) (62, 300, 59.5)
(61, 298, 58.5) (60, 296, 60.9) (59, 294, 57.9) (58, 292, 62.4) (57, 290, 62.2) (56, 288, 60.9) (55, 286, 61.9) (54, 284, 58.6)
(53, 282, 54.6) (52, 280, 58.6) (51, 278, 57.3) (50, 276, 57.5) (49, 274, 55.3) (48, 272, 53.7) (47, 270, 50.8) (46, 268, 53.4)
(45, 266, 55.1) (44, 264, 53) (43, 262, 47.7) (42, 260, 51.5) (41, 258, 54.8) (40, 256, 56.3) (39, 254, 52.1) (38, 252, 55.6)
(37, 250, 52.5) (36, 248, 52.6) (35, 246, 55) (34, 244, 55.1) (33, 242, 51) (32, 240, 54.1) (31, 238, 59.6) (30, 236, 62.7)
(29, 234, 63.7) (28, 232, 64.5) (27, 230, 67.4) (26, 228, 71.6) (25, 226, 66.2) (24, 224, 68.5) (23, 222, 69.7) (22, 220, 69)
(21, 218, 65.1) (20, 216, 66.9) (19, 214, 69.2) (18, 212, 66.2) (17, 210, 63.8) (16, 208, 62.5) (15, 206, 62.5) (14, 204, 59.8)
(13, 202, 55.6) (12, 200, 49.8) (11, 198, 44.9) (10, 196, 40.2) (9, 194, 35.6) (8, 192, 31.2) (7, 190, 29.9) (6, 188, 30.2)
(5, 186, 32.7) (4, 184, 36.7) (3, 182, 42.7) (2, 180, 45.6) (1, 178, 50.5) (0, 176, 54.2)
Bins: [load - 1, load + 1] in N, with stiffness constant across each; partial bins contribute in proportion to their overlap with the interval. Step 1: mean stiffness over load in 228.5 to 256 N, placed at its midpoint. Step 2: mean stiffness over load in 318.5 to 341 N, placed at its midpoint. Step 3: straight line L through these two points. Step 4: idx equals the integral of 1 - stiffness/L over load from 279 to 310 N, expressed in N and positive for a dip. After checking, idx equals -0.9 N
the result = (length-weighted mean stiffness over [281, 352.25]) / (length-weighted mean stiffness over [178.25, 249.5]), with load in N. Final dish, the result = 1.08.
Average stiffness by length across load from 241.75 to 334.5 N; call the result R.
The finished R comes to 57.9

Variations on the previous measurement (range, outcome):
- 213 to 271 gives 59.1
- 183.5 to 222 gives 51.8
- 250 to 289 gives 55.1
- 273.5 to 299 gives 59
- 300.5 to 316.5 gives 62.3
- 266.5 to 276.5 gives 54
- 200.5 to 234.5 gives 65.2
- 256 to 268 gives 52.8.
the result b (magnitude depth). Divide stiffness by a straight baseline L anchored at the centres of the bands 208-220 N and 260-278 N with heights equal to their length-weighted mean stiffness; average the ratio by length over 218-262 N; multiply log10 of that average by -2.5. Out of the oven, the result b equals 0.01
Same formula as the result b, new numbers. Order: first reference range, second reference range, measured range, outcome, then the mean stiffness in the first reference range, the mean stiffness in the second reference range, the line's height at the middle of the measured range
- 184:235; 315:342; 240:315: 0.02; 55.9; 59.4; 57.9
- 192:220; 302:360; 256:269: 0.09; 56.6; 58.3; 57.4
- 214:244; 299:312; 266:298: 0.08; 64.1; 61.6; 62.4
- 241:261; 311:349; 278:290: -0.06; 53.6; 58.7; 55.7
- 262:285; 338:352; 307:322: -0.15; 54.9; 53.5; 54.1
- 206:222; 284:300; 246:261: 0.18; 66.1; 60.5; 63.2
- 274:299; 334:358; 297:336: -0.08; 59.1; 54.3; 56.7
